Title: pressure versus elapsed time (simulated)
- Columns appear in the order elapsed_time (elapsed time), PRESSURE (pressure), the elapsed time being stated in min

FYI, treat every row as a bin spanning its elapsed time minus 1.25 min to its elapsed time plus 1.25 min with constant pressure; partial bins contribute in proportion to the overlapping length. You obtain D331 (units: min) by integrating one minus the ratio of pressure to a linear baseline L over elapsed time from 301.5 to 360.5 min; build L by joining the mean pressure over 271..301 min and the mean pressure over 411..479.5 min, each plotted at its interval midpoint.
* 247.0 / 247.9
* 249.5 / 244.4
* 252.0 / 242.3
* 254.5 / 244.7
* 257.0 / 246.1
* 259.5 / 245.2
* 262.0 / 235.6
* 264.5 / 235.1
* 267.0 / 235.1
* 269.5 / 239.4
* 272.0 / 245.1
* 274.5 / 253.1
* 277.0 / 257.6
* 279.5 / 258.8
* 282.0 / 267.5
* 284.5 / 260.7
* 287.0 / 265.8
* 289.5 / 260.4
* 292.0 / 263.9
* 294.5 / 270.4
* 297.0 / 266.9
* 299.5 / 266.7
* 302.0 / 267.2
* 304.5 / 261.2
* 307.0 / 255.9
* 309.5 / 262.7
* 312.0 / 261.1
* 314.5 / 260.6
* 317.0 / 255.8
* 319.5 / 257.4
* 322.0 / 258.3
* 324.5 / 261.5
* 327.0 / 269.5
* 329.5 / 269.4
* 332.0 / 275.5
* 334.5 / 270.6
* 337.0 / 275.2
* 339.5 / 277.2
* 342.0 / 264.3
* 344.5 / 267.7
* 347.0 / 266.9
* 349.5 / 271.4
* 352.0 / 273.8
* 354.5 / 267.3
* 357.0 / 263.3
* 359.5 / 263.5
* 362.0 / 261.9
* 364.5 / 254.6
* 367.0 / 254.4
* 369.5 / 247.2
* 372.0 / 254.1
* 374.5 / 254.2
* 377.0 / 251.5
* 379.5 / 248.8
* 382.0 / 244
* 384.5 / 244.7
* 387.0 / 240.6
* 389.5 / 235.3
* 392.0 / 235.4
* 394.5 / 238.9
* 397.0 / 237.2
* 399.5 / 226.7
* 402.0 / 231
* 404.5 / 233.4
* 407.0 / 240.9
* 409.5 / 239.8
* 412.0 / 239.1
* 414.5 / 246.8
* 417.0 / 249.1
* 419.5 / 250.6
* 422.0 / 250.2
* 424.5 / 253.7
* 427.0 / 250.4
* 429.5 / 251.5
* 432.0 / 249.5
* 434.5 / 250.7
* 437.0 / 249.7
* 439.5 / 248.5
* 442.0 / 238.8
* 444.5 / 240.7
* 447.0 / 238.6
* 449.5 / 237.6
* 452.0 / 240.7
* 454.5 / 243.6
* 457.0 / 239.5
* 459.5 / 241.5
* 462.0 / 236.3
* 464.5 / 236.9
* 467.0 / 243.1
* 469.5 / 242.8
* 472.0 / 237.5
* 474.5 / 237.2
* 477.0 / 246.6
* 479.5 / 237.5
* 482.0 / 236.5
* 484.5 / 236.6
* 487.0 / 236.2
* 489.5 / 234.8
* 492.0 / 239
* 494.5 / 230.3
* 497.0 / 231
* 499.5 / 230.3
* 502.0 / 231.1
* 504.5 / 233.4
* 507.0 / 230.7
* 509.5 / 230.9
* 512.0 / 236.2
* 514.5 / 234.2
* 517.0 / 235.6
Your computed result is -2.1 min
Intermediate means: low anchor 262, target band 266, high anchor 244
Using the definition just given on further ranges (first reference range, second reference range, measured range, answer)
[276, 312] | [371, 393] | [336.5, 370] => -1.8 min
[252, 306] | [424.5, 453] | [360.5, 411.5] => 1.0 min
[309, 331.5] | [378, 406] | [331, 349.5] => -1.1 min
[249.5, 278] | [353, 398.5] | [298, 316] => -1.2 min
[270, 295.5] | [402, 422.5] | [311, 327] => -0.3 min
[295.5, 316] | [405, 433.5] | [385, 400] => 0.8 min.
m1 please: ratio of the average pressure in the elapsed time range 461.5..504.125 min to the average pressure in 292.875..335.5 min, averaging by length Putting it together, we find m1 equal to 0.9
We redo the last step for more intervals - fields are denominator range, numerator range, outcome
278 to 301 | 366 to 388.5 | 0.94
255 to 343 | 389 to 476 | 0.93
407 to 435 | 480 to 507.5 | 0.94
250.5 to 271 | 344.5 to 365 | 1.11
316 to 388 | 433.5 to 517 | 0.91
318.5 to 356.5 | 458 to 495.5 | 0.89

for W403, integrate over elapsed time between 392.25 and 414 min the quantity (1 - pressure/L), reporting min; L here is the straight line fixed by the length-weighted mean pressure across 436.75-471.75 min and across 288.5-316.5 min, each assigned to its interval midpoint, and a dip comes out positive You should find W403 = 1.07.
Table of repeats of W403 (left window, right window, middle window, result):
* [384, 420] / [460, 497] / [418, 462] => -1.3 min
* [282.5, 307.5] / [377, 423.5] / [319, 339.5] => -0.9 min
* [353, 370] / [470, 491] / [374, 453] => 2.2 min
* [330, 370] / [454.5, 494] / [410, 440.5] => 0.1 min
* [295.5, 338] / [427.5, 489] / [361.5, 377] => 0.1 min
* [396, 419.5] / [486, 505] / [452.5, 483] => -0.6 min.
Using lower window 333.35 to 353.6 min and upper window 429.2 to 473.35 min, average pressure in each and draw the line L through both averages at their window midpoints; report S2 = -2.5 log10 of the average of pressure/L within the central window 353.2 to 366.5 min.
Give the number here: 0.02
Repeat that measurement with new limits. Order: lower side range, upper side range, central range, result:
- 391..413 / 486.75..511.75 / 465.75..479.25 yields -0.03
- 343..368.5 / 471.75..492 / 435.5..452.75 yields 0.02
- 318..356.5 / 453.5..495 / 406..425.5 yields 0.02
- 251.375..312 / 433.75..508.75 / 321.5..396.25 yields -0.04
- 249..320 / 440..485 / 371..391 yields 0.00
